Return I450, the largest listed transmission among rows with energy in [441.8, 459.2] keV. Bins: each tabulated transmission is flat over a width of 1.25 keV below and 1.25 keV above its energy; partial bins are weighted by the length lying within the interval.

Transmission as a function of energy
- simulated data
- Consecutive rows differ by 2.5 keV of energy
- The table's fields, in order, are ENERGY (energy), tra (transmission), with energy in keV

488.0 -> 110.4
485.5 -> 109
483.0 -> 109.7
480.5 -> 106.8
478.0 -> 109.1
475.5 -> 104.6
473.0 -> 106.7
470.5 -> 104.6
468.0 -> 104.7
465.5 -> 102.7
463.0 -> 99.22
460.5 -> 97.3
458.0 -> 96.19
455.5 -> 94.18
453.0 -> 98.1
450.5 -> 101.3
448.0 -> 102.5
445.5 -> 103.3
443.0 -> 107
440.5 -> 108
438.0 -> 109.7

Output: 107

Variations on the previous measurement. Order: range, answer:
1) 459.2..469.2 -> 104.7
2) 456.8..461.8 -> 97.3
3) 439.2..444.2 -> 108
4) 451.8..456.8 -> 98.1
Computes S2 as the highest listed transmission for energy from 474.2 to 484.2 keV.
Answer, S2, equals 109.7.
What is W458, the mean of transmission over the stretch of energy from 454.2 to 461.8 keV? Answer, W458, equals 95.9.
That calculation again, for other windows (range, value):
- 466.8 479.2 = 106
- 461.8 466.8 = 101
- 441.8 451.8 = 103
